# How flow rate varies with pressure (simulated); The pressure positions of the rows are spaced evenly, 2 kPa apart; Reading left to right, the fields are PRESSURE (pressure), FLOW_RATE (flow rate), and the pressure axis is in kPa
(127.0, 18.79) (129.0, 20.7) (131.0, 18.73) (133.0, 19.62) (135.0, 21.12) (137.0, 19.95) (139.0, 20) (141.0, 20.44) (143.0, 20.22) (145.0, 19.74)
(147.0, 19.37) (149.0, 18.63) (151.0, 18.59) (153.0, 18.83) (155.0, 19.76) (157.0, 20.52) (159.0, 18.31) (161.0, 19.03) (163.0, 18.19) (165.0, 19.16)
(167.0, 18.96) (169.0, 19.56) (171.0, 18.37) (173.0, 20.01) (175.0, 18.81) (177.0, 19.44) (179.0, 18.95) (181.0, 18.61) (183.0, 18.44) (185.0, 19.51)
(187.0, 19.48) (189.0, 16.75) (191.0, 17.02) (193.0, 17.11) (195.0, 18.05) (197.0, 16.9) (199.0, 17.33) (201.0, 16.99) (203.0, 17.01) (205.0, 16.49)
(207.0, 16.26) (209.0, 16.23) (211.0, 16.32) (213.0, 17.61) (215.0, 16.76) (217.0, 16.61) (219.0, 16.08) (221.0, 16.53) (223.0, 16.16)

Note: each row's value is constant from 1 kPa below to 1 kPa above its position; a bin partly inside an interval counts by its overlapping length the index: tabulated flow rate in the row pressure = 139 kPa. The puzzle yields 20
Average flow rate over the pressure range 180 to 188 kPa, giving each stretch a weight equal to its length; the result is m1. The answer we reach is 19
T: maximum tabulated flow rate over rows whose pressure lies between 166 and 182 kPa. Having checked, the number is 20.01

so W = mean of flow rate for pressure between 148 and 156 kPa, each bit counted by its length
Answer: 19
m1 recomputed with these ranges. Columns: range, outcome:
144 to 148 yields 19.6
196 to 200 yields 17.1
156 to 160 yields 19.4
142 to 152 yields 19.3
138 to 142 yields 20.2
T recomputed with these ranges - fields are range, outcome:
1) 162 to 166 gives 19.16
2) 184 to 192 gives 19.51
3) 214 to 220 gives 16.76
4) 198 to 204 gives 17.33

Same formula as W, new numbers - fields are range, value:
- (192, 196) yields 17.6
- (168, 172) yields 19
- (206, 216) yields 16.6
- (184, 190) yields 18.6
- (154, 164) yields 19.2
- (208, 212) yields 16.3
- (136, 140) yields 20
